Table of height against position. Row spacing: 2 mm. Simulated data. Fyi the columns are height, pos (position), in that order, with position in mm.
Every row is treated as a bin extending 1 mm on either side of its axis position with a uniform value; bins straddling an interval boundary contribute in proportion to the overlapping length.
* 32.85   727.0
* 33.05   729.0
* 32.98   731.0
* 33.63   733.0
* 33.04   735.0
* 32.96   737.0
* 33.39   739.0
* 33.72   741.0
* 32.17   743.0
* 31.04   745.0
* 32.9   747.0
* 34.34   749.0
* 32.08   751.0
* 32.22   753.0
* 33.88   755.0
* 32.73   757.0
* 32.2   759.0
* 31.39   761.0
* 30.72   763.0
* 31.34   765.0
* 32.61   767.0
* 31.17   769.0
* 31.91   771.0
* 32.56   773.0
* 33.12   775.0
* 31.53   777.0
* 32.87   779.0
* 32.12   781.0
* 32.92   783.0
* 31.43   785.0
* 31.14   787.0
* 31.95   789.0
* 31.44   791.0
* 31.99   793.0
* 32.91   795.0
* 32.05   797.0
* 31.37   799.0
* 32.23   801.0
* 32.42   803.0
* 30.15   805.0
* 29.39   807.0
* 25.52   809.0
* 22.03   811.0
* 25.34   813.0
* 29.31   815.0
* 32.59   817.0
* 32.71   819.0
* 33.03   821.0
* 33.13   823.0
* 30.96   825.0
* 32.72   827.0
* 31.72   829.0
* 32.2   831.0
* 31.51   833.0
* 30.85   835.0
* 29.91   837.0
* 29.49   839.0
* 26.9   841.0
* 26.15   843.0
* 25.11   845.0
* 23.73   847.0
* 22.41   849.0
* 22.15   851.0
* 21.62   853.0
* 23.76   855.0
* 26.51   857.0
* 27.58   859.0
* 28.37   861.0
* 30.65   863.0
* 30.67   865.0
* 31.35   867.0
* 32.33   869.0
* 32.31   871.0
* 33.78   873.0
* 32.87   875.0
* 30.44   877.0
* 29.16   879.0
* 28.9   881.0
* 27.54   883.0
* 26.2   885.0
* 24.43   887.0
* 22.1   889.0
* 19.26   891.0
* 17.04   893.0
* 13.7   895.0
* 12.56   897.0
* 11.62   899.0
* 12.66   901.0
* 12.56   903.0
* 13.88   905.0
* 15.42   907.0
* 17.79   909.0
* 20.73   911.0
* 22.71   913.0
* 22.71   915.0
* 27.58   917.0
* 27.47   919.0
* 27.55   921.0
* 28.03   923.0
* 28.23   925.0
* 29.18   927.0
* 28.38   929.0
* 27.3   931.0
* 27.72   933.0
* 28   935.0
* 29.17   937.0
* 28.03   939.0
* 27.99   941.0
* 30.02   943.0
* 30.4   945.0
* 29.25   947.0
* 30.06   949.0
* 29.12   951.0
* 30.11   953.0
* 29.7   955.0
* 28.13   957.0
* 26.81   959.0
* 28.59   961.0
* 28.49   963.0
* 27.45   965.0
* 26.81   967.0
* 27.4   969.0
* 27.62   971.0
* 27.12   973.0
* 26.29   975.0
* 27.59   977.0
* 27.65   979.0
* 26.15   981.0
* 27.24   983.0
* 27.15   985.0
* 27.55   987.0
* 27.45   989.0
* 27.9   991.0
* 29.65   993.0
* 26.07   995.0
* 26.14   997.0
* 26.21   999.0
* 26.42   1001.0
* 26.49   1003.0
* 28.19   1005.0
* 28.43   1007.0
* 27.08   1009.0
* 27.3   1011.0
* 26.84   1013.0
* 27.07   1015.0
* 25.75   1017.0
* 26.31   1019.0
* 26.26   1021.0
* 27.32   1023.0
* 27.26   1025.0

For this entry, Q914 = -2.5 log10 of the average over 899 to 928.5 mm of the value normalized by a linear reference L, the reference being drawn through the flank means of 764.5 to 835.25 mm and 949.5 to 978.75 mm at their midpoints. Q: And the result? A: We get 0.31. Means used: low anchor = 31.2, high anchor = 28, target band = 21.7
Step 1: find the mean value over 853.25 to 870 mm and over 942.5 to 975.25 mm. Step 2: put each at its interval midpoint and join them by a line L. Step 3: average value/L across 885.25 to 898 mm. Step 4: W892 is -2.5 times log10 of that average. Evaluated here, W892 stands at 0.46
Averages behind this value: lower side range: 28.6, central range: 18.7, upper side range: 28.5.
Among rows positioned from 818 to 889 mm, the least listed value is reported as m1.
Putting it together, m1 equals 21.62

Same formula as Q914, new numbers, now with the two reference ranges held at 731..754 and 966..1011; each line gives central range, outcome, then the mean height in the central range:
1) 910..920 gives 0.191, 24.2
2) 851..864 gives 0.159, 26.1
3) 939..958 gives -0.046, 29.3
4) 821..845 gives 0.015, 30.4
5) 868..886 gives -0.022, 30.4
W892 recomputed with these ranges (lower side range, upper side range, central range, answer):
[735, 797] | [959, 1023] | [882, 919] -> 0.460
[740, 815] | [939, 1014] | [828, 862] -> 0.119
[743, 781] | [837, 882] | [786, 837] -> -0.025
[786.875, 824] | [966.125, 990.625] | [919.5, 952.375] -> -0.025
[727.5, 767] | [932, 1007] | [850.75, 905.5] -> 0.227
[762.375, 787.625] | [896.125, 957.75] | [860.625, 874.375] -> -0.148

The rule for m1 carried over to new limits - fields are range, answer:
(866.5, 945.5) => 11.62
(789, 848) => 22.03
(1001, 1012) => 26.42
